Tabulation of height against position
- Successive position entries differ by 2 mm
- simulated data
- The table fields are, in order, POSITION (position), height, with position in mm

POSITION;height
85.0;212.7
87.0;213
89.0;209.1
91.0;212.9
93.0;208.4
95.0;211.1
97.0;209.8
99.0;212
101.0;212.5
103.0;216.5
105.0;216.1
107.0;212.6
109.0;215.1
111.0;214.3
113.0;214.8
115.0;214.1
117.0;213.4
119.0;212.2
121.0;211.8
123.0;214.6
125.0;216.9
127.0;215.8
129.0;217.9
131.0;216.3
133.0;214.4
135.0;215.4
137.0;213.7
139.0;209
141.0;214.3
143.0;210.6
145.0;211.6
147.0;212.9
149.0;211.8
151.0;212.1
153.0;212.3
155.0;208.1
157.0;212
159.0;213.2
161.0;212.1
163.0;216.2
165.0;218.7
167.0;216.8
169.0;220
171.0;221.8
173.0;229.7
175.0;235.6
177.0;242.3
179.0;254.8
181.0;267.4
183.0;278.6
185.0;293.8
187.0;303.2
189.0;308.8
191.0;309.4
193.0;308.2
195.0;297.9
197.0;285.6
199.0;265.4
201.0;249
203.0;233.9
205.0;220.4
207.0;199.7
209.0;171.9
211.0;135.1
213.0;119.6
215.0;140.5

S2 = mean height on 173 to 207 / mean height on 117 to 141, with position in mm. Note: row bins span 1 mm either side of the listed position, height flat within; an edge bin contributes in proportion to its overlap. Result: 1.25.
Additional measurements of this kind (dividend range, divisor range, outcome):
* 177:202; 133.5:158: 1.34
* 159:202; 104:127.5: 1.20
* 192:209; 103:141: 1.18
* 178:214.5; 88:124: 1.17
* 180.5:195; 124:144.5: 1.38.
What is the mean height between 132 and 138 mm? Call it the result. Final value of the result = 214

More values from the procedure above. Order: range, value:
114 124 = 213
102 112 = 215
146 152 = 212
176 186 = 267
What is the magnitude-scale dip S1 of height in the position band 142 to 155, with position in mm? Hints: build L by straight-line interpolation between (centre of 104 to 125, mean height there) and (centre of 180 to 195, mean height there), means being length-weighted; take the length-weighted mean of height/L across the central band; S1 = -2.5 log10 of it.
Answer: 0.19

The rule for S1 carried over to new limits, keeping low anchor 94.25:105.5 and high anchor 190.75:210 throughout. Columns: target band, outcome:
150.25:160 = 0.11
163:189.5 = -0.03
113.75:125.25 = 0.03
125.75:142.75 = 0.06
